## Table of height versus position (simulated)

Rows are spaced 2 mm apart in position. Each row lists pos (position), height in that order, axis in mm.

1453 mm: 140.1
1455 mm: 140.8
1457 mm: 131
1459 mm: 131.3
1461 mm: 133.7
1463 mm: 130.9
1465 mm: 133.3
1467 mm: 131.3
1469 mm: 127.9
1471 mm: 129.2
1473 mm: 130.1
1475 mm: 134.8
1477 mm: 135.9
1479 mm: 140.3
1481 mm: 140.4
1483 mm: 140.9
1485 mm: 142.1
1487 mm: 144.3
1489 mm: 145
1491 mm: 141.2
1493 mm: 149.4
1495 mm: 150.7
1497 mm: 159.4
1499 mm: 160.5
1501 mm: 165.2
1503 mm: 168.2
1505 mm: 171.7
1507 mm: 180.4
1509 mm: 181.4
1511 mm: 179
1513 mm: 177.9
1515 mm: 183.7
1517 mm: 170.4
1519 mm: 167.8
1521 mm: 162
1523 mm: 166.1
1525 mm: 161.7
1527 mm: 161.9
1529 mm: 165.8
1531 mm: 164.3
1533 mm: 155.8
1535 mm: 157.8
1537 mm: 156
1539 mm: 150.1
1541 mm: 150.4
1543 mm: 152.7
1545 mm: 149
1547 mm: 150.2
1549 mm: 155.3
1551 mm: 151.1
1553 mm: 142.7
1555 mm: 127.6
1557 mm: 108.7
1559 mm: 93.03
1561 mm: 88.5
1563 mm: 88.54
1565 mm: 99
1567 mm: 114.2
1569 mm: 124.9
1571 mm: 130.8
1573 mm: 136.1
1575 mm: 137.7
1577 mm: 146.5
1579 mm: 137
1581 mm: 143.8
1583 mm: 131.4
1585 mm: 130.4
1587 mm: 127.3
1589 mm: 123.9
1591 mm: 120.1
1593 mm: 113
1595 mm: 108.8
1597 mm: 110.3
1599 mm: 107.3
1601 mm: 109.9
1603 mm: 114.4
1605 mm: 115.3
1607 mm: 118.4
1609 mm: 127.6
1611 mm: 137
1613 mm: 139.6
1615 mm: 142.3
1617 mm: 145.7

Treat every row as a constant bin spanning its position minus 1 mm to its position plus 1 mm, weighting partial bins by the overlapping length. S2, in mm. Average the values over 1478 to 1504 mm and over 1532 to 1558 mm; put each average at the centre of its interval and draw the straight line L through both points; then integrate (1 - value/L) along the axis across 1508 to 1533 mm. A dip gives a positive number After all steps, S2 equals -3.62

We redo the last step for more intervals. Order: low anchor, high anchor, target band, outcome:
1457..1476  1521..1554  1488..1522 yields -4.87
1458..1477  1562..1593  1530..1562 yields -3.36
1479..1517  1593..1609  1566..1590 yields -1.67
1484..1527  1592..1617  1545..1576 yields 3.55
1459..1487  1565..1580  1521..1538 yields -3.72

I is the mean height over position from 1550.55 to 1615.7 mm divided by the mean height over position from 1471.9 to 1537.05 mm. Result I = 0.8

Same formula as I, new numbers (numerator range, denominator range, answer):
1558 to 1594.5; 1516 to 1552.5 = 0.77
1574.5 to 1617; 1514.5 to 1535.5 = 0.76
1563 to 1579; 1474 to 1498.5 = 0.87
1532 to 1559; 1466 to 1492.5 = 1.05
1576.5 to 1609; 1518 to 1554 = 0.78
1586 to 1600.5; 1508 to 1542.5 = 0.70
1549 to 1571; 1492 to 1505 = 0.73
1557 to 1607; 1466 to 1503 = 0.83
